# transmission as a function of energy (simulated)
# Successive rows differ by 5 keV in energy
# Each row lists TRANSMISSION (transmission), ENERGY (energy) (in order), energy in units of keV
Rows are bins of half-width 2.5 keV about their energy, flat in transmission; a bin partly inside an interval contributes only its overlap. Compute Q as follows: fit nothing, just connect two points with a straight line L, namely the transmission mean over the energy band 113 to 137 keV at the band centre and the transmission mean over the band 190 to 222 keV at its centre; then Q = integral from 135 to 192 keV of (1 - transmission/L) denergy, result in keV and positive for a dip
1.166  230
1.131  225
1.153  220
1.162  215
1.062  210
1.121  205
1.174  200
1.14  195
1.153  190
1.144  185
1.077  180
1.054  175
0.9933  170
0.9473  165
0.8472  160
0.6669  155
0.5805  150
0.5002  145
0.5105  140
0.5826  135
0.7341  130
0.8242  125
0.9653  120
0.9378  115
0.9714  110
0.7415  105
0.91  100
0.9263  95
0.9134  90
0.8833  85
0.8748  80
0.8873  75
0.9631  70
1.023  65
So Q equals 7.7 keV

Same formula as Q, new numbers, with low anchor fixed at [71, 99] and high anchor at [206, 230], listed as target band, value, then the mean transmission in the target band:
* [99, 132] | 2.90 keV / 0.869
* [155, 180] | 2.45 keV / 0.943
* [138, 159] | 8.84 keV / 0.586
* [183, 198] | -0.88 keV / 1.15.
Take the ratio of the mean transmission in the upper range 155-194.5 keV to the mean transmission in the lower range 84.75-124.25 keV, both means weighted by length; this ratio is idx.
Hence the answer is 1.12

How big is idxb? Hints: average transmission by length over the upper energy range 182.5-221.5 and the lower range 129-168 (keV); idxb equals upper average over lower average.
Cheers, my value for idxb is 1.69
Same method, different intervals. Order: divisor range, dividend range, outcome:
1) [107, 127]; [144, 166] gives 0.77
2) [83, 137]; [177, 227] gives 1.32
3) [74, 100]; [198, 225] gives 1.26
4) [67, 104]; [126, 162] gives 0.71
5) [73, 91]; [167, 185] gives 1.19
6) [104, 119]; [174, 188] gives 1.21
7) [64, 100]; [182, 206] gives 1.25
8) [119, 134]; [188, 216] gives 1.41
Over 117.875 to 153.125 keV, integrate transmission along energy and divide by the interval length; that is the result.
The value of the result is 0.668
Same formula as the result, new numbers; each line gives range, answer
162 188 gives 1.04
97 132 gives 0.872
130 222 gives 0.93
